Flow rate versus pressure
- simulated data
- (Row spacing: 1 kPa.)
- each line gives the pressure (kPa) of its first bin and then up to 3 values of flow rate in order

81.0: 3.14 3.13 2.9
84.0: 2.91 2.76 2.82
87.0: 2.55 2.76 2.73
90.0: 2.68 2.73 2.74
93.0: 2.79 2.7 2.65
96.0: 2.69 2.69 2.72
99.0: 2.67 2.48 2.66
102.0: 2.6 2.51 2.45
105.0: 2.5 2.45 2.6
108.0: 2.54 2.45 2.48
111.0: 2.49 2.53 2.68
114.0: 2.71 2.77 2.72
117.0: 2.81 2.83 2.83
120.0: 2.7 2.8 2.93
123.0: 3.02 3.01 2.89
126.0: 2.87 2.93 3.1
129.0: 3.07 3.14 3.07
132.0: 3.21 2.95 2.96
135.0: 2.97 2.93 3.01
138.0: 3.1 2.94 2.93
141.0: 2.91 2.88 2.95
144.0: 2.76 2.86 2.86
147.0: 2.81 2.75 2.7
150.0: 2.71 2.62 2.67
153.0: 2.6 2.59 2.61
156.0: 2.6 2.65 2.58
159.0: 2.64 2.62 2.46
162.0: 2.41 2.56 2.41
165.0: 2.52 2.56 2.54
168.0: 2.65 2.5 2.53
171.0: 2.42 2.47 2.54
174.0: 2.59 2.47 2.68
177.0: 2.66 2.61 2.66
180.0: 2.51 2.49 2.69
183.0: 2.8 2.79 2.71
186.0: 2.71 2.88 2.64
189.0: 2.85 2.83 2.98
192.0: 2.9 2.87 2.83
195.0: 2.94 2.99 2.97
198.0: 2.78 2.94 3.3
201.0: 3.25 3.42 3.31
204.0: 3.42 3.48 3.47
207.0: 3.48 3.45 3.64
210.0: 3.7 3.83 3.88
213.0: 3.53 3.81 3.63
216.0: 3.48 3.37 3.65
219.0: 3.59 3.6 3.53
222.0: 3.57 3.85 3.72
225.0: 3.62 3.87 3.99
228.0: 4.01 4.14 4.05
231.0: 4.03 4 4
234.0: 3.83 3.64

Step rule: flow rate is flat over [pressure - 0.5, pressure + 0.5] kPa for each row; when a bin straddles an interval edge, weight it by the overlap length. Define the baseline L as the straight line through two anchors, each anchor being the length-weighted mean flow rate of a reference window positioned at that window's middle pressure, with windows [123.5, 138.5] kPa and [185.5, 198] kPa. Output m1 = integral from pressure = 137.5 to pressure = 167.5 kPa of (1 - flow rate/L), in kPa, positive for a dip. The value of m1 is 2.72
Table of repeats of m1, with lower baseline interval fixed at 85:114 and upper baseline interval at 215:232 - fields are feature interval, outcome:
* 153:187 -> 7.1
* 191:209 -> 1.9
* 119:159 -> 1.6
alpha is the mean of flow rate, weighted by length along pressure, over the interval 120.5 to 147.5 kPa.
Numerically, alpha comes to 2.96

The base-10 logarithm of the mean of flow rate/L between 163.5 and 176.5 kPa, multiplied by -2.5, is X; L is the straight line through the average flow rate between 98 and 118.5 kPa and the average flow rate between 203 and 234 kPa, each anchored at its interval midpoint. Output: 0.26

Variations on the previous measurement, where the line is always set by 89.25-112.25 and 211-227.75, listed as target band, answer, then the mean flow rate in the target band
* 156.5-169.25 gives 0.236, 2.55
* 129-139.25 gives -0.047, 3.03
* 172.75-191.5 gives 0.235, 2.69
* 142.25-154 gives 0.106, 2.75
